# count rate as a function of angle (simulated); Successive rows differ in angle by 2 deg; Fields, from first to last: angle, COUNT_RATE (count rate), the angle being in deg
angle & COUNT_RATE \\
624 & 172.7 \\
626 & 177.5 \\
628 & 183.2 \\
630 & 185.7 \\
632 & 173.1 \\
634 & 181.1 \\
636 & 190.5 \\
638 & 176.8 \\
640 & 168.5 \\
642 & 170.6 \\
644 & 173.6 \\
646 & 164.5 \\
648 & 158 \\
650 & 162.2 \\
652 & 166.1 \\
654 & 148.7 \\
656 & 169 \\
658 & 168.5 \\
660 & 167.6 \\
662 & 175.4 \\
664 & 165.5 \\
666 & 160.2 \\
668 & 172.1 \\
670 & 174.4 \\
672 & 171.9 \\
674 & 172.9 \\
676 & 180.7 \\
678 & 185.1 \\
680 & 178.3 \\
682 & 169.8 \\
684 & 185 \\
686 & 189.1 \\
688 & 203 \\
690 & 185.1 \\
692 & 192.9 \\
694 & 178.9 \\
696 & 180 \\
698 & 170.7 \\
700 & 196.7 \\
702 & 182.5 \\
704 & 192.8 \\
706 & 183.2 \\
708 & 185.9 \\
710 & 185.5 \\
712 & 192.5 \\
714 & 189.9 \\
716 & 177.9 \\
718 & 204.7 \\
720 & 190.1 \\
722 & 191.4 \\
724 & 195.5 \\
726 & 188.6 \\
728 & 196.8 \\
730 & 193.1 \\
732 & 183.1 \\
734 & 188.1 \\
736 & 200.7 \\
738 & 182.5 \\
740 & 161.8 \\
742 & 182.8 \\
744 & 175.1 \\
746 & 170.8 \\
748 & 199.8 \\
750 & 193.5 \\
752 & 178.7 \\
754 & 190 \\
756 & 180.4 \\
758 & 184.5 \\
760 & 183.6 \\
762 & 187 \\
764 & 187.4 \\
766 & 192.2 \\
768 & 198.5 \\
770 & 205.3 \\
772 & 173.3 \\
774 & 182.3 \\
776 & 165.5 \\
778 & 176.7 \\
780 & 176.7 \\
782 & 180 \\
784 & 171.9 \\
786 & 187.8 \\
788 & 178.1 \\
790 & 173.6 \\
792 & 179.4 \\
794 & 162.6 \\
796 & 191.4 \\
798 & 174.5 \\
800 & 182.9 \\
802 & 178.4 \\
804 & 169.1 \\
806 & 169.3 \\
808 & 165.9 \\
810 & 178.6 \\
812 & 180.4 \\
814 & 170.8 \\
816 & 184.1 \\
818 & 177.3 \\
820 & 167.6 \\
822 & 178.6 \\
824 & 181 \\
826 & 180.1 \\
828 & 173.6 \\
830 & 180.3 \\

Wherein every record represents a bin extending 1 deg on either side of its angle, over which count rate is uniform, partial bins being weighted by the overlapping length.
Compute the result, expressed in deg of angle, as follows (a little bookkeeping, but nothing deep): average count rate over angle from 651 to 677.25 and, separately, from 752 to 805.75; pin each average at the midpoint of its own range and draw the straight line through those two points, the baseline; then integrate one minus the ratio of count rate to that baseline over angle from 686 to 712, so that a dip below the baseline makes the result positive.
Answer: -2.1 deg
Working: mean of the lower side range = 169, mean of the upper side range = 181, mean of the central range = 187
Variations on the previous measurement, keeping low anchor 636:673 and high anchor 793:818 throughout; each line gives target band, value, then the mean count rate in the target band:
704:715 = -1.1 deg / 188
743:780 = -2.3 deg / 184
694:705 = -0.9 deg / 184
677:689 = -1.1 deg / 185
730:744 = -0.9 deg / 183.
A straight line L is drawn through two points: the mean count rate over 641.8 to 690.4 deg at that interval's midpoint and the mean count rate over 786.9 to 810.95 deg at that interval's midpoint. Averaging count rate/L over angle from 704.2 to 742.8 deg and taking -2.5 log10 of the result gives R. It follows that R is -0.09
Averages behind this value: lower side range 173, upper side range 175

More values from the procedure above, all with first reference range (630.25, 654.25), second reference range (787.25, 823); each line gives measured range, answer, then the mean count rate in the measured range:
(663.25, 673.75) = 0.014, 169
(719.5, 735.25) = -0.106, 191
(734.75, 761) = -0.058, 183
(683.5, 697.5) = -0.091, 187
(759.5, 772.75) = -0.093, 190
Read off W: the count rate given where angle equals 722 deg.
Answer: 191.4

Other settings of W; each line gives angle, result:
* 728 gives 196.8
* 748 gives 199.8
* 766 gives 192.2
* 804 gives 169.1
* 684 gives 185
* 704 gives 192.8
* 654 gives 148.7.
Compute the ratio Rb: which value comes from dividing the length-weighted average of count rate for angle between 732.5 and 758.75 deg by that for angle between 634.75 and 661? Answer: 1.09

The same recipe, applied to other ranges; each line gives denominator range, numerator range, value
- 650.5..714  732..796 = 1.02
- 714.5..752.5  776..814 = 0.94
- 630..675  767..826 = 1.05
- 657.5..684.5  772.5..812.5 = 1.02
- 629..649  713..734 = 1.10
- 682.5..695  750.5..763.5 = 0.98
